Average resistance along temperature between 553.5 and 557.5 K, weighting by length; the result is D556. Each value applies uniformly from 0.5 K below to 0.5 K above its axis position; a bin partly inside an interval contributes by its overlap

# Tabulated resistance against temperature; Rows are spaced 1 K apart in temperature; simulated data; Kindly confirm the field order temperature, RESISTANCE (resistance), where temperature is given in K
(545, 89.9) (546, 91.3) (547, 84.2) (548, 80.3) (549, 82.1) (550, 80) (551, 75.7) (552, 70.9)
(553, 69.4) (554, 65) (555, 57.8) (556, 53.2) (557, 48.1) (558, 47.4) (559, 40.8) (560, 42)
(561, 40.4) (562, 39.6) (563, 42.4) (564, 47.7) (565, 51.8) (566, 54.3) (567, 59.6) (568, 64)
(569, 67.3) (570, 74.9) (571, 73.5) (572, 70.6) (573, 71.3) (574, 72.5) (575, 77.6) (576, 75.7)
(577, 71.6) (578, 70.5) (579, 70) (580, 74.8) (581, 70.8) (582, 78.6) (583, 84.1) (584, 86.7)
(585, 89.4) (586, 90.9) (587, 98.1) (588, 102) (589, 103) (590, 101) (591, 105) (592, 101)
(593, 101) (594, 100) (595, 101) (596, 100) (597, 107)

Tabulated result 56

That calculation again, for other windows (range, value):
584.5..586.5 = 90.2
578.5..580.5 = 72.4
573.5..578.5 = 73.6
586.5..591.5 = 102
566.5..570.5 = 66.4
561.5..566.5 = 47.2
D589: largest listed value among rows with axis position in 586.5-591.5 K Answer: 105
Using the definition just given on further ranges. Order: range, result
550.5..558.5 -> 75.7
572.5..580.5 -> 77.6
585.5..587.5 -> 98.1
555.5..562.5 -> 53.2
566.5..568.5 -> 64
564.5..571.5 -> 74.9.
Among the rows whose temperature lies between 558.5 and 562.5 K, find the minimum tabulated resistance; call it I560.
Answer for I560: 39.6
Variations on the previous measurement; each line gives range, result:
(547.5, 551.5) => 75.7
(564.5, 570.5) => 51.8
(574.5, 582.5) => 70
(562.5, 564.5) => 42.4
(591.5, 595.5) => 100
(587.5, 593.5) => 101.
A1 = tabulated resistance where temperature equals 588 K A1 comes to 102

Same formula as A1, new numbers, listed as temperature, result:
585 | 89.4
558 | 47.4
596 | 100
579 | 70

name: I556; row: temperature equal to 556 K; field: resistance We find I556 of 53.2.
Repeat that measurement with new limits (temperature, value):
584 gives 86.7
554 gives 65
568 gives 64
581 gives 70.8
